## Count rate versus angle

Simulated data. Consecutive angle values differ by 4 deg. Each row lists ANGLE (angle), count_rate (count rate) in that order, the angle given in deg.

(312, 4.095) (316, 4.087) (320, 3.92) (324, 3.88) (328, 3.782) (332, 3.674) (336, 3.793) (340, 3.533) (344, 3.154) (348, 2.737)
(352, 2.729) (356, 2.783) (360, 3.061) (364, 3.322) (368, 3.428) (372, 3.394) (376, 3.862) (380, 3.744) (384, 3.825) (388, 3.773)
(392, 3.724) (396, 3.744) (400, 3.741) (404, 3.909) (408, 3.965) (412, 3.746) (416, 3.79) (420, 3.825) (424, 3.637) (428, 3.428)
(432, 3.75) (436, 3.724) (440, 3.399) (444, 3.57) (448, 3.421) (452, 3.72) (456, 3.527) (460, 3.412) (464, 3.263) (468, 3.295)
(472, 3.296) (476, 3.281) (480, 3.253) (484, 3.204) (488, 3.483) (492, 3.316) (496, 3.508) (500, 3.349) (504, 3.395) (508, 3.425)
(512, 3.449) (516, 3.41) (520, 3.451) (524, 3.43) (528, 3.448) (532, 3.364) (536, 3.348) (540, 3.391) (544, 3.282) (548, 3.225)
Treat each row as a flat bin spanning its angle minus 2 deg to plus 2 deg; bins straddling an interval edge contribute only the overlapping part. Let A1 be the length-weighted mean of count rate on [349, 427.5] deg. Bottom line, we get 3.57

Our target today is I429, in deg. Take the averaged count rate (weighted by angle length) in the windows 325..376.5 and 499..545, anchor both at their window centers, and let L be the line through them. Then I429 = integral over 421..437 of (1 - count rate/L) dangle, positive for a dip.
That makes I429 -1.4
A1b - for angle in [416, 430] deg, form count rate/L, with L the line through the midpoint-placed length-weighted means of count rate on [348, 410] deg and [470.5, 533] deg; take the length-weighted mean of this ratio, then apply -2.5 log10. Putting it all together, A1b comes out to -0.06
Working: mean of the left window 3.51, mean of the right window 3.38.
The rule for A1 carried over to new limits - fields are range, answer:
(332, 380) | 3.29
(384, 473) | 3.63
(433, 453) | 3.57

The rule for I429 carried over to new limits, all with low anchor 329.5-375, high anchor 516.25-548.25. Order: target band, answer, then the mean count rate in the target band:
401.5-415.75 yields -2.4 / 3.86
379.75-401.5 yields -3.2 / 3.76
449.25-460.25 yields -0.8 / 3.57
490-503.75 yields -0.2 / 3.39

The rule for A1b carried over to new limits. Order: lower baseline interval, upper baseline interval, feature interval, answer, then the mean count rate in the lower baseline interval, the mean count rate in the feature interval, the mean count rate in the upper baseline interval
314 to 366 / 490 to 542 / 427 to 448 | -0.05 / 3.42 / 3.57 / 3.41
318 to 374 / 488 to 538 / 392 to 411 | -0.13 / 3.37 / 3.82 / 3.41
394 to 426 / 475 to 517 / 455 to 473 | 0.06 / 3.79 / 3.35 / 3.37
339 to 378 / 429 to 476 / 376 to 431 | -0.13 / 3.19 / 3.76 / 3.48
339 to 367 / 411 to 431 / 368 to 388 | -0.13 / 3.04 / 3.69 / 3.69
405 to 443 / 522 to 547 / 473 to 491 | 0.07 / 3.7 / 3.31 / 3.37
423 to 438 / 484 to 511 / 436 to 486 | 0.04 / 3.63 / 3.4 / 3.4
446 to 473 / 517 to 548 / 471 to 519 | 0.01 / 3.42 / 3.37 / 3.38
